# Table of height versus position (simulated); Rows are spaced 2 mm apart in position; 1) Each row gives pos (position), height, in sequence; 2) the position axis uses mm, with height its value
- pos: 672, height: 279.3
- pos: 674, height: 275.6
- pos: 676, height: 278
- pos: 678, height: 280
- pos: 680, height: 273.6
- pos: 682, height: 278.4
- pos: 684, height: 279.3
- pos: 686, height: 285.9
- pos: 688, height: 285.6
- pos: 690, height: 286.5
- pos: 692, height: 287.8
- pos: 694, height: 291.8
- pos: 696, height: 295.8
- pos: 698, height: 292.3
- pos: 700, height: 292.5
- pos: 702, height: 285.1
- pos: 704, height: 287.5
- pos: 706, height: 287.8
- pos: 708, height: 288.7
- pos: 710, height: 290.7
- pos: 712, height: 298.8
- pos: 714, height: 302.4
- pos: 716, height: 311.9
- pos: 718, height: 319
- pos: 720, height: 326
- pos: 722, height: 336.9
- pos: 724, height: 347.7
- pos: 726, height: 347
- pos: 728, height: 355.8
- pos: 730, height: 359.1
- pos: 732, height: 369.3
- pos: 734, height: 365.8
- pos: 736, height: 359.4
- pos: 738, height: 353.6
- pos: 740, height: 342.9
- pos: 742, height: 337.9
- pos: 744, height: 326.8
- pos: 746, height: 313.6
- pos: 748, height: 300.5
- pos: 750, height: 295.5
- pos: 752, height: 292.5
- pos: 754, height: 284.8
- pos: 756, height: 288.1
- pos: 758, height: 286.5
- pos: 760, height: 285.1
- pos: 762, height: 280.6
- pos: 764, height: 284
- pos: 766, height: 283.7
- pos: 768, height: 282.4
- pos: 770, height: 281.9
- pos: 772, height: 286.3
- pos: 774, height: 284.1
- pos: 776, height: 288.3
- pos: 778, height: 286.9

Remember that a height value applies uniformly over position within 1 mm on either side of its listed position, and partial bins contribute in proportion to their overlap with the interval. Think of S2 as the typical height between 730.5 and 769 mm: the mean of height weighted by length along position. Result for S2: 313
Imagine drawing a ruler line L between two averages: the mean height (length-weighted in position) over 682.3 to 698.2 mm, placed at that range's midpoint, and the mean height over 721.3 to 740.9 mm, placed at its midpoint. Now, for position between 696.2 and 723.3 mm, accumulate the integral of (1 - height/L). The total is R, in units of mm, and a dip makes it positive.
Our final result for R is 1.5 mm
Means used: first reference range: 287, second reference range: 354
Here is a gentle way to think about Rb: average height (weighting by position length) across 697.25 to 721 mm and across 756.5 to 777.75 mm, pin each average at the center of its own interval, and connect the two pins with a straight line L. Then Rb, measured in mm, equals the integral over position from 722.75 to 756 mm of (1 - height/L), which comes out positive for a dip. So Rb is -4.8 mm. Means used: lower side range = 299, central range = 333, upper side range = 284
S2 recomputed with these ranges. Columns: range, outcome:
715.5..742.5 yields 346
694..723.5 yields 302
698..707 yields 289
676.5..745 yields 312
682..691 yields 284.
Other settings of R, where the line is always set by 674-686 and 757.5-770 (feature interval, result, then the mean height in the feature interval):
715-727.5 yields -2.3 mm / 332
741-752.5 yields -1.2 mm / 312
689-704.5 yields -0.6 mm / 290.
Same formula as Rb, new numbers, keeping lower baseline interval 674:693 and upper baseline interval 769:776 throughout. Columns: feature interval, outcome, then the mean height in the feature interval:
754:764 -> 0.0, 285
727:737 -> -2.8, 362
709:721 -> -1.1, 308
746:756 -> -0.4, 295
